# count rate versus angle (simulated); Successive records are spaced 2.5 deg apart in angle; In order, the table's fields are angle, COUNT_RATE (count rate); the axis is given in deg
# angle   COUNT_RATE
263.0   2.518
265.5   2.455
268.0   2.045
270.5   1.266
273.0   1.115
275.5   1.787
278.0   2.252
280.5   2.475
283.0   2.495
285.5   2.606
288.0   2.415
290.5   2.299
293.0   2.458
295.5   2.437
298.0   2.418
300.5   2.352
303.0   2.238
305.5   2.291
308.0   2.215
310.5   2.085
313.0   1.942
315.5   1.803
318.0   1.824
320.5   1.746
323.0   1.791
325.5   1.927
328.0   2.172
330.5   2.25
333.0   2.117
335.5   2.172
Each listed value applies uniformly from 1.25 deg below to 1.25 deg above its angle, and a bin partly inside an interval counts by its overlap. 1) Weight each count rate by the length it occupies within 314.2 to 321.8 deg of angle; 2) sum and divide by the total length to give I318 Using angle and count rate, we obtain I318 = 1.79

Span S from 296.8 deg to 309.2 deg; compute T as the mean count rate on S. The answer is 2.3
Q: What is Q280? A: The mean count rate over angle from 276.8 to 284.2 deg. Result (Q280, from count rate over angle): 2.41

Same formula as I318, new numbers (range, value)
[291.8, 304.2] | 2.38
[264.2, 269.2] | 2.25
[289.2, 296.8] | 2.4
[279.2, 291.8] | 2.46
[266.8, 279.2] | 1.69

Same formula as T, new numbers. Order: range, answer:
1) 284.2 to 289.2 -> 2.51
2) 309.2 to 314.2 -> 2.02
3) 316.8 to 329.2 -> 1.89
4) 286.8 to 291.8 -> 2.36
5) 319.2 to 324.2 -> 1.77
